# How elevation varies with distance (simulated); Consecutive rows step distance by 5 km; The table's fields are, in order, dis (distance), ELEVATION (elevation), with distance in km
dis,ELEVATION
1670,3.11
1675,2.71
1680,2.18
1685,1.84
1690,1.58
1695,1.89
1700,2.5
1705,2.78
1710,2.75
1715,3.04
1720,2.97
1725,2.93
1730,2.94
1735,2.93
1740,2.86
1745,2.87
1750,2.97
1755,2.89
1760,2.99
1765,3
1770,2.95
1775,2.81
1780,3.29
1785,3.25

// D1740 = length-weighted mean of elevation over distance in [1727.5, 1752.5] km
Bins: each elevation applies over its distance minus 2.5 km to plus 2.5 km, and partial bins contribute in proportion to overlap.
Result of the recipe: 2.91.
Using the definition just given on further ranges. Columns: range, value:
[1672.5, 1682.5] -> 2.45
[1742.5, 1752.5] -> 2.92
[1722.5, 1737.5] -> 2.93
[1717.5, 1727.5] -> 2.95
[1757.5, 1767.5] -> 3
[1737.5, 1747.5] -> 2.86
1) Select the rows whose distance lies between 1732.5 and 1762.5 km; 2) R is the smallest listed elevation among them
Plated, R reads 2.86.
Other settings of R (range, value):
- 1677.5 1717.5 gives 1.58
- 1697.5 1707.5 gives 2.5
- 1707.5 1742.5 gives 2.75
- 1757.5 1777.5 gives 2.81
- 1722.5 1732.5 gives 2.93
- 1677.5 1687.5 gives 1.84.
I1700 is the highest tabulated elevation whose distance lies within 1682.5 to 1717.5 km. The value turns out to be 3.04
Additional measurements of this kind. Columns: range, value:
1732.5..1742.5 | 2.93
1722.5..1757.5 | 2.97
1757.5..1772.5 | 3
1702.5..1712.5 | 2.78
